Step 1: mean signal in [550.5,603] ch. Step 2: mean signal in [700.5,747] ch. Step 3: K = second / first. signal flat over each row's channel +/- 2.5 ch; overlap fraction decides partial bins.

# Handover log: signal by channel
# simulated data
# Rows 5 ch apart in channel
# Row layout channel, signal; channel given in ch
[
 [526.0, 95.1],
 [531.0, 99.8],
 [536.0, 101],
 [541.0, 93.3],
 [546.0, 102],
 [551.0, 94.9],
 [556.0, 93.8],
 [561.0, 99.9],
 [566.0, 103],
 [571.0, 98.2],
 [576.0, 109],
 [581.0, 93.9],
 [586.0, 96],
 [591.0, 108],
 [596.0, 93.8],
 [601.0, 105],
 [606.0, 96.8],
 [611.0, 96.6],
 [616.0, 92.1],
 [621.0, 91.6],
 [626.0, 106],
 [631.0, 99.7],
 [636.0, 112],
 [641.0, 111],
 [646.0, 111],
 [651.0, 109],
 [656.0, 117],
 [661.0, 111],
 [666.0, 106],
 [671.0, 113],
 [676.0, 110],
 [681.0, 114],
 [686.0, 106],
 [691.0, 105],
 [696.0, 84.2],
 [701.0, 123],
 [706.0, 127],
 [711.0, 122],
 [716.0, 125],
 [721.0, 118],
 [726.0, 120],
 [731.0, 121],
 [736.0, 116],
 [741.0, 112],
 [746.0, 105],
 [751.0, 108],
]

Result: 1.20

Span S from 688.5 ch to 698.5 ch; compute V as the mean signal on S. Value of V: 94.6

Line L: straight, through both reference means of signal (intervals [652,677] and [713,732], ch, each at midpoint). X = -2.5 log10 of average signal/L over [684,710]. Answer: 0.07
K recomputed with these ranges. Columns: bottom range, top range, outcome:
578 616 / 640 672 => 1.13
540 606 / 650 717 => 1.13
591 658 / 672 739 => 1.11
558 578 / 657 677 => 1.08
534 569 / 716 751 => 1.18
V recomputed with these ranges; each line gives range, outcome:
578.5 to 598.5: 97.9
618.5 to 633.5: 99.1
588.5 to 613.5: 100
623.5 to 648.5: 108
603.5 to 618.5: 95.2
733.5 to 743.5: 114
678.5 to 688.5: 110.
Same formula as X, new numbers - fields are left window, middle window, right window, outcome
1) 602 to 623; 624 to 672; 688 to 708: -0.09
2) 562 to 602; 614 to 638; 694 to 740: 0.06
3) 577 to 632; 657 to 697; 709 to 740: 0.04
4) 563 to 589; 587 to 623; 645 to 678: 0.07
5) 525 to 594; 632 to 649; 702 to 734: 0.01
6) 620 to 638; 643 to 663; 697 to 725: -0.04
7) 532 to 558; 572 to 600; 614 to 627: -0.04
